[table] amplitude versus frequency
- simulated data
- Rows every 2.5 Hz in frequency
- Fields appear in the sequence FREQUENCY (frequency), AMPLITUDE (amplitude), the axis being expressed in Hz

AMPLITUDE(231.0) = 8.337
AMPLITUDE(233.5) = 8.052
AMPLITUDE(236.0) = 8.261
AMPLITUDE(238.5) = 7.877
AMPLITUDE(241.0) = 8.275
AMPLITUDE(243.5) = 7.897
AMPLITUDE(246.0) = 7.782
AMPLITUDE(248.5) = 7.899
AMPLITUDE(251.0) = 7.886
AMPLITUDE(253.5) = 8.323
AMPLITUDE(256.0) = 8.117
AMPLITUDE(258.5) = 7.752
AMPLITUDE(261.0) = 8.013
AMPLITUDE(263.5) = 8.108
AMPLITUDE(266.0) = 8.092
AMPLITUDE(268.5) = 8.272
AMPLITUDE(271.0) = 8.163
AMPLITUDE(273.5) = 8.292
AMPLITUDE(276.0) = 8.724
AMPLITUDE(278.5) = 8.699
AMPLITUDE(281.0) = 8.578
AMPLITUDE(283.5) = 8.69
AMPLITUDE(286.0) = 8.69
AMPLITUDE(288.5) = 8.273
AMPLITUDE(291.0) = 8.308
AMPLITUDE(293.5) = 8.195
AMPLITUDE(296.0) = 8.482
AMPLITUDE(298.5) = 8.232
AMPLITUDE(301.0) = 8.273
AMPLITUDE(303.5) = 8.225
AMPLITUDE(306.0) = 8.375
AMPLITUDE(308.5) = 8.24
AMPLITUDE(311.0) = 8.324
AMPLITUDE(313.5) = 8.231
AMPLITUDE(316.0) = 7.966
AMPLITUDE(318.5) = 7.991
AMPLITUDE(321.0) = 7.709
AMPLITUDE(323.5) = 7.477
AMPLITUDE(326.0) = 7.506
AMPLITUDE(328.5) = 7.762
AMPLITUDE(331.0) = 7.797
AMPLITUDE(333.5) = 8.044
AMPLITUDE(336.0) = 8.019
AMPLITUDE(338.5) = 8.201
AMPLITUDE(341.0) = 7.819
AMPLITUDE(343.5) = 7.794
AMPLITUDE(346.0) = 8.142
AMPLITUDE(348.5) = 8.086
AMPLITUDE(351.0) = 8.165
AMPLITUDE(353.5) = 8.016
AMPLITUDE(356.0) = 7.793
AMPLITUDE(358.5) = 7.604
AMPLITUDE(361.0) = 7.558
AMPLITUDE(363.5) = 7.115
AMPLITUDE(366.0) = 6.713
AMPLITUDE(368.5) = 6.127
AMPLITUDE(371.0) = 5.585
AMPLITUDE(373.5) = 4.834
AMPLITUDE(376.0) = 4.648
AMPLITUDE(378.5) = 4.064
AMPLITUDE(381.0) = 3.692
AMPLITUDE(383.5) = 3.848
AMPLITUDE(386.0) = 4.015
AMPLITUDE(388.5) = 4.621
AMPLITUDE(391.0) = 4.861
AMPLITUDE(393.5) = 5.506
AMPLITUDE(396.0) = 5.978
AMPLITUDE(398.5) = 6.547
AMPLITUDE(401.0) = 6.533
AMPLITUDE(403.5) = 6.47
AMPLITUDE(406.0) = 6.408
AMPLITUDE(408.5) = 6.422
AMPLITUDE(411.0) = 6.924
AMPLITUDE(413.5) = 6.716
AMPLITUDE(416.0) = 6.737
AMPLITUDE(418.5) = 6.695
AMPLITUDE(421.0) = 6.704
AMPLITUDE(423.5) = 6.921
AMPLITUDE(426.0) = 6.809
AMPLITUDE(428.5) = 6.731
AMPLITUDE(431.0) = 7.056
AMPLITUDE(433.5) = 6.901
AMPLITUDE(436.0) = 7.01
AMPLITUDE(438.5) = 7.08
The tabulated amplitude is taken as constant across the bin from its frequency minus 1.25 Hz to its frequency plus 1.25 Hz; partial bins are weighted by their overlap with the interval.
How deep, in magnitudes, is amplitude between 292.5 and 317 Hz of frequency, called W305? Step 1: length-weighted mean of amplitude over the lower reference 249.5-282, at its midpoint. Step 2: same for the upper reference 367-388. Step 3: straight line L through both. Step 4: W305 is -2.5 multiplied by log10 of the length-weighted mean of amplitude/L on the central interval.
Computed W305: -0.18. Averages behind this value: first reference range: 8.23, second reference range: 4.63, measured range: 8.26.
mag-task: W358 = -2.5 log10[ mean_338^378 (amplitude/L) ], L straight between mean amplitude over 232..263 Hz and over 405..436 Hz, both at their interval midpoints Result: 0.03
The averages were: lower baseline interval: 8.02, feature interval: 7.06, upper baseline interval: 6.77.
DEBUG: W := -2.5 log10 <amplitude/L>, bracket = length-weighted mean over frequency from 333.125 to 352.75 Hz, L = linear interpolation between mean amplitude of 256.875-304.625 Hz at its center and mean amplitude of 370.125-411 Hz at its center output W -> -0.21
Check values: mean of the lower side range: 8.32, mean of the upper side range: 5.3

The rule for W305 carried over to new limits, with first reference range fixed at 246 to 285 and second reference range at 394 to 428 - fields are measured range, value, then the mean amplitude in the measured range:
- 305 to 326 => -0.05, 8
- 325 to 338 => -0.05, 7.85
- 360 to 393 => 0.32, 5.2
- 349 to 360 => -0.10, 7.9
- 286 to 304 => -0.06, 8.31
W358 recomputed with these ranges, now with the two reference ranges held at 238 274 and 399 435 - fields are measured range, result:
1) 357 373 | 0.07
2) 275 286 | -0.11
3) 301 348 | -0.07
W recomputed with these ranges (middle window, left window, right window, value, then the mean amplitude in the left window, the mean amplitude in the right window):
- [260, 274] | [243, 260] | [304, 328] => -0.026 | 7.95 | 7.98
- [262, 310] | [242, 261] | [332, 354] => -0.050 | 7.96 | 8.03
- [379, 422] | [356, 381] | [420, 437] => 0.129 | 6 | 6.88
